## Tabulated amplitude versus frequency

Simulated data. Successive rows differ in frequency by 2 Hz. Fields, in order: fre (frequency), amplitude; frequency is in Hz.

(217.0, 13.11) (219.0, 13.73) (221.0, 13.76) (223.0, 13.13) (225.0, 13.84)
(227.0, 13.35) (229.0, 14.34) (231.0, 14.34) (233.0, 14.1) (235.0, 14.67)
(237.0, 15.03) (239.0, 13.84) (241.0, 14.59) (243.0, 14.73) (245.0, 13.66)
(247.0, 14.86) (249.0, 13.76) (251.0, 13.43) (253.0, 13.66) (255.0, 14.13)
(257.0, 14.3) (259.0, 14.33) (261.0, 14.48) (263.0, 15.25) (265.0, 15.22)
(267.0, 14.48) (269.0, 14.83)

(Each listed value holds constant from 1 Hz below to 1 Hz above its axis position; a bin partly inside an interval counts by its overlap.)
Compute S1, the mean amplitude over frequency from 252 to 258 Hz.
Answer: 14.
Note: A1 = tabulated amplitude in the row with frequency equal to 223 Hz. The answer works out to 13.13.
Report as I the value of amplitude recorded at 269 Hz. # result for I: 14.83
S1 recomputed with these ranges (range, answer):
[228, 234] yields 14.3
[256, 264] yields 14.6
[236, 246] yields 14.4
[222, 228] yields 13.4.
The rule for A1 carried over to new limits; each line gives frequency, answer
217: 13.11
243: 14.73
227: 13.35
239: 13.84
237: 15.03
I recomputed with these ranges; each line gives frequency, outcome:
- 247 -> 14.86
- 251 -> 13.43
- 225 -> 13.84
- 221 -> 13.76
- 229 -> 14.34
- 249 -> 13.76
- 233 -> 14.1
